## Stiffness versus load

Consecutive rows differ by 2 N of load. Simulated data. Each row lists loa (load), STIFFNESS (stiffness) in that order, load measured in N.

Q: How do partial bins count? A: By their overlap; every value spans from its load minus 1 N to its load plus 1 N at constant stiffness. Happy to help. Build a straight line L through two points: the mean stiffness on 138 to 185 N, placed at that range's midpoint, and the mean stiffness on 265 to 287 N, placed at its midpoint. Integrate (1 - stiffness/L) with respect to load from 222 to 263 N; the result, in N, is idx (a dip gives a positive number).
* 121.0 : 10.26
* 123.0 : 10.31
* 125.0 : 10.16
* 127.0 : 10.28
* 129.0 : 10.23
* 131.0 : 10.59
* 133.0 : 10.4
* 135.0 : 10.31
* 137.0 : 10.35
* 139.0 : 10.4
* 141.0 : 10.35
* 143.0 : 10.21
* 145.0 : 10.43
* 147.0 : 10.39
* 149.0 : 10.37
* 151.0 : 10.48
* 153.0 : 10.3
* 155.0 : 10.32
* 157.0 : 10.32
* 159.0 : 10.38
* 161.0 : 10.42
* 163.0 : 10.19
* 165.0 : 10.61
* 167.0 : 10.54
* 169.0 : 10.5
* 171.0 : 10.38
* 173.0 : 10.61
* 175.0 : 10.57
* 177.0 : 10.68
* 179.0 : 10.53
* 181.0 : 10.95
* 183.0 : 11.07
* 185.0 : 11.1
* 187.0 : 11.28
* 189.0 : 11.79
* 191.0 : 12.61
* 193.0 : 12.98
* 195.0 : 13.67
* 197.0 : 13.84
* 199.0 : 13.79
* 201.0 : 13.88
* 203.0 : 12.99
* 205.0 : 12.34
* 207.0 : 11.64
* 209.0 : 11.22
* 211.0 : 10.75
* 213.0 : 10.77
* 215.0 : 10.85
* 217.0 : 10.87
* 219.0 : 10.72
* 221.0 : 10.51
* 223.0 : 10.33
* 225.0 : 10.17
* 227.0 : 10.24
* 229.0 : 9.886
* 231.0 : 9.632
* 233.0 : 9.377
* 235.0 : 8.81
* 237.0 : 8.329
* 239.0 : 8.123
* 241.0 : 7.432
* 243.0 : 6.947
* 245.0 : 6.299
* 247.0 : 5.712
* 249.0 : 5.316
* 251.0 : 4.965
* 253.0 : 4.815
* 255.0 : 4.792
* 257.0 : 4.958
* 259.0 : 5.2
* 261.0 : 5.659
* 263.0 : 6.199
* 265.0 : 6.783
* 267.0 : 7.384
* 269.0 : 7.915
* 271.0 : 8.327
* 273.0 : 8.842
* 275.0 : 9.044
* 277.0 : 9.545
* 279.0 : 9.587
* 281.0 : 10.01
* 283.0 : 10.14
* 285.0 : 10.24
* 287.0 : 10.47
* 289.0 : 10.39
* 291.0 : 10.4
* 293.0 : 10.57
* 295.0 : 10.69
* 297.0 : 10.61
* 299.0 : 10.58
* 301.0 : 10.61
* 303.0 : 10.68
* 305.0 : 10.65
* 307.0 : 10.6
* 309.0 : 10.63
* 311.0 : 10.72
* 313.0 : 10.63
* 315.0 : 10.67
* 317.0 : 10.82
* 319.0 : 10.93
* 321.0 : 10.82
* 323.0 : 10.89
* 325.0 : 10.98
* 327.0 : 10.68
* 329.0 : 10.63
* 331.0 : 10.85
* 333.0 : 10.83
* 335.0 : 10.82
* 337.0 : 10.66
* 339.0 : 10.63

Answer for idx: 9.45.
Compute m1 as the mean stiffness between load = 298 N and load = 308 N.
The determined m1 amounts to 10.6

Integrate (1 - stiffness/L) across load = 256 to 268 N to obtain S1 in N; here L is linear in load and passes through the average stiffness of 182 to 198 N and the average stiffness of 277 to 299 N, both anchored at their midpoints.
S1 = 5.3 N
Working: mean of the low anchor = 12.3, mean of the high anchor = 10.3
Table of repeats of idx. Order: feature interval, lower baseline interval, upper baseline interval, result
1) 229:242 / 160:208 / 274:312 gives 2.7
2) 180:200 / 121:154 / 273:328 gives -3.7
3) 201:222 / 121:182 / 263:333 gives -2.3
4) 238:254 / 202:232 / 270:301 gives 6.6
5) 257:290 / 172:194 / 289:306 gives 7.2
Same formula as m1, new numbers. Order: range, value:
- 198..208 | 12.9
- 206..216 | 11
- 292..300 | 10.6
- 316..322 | 10.9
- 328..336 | 10.8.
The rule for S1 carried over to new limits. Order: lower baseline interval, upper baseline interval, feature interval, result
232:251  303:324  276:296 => -1.7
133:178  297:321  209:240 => 1.6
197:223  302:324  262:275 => 4.0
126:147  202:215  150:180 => 1.0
